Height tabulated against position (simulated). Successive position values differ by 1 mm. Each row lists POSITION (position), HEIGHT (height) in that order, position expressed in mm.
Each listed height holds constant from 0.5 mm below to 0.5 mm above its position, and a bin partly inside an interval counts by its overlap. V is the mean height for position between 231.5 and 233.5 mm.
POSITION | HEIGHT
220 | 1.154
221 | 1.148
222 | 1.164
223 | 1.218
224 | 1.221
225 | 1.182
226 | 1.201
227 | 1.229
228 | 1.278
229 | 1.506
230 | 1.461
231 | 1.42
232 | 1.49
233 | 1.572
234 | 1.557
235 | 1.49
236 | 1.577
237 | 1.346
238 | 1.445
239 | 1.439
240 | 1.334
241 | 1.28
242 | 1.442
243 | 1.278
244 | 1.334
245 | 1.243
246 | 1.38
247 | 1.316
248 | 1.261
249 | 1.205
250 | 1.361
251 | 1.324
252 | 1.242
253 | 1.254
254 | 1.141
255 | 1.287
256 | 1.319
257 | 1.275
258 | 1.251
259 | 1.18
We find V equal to 1.53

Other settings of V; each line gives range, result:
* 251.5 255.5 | 1.23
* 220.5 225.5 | 1.19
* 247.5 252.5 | 1.28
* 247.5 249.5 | 1.23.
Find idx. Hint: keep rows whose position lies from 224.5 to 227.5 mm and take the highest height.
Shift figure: 1.229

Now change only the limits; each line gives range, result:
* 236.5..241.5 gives 1.445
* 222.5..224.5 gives 1.221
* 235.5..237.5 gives 1.577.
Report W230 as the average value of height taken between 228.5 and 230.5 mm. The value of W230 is 1.48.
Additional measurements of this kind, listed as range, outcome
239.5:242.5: 1.35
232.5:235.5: 1.54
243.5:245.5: 1.29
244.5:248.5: 1.3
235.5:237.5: 1.46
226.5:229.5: 1.34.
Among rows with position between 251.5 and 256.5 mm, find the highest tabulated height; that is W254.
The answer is 1.319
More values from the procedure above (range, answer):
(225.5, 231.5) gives 1.506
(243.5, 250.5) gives 1.38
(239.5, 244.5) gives 1.442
